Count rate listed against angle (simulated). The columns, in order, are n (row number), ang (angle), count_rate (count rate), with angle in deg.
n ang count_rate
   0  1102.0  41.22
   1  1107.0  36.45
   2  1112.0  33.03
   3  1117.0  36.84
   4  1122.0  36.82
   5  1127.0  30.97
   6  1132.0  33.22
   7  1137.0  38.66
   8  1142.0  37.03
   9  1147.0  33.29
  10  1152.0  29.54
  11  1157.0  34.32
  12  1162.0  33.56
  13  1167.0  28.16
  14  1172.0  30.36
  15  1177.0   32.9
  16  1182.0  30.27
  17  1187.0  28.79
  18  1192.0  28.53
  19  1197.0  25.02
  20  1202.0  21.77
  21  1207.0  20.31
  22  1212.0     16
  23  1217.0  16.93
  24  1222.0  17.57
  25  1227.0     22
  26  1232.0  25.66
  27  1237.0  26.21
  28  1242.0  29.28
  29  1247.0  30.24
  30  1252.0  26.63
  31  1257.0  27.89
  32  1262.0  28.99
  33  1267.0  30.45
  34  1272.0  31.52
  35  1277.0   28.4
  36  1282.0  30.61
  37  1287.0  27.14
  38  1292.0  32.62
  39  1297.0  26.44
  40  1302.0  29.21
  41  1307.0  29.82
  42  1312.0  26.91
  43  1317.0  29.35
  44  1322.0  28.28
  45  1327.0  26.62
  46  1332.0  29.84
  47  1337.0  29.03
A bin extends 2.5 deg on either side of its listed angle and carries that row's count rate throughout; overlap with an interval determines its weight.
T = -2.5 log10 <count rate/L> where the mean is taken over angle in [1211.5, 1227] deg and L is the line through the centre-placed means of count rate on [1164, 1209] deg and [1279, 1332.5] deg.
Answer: 0.49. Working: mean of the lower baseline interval 27.5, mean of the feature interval 17.8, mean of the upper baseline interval 28.8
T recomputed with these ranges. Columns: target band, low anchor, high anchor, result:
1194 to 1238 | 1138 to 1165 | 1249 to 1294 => 0.43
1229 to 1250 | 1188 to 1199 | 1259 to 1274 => 0.05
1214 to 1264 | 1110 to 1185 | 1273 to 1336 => 0.22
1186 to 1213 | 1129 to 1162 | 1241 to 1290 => 0.33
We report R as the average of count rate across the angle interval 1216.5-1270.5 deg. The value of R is 26.1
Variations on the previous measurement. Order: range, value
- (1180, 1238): 23.1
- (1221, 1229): 20.1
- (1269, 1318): 29.2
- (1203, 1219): 18.1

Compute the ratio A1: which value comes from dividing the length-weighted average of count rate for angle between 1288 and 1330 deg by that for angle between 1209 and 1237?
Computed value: 1.41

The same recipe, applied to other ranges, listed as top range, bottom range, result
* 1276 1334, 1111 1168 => 0.85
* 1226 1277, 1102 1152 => 0.80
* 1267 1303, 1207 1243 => 1.37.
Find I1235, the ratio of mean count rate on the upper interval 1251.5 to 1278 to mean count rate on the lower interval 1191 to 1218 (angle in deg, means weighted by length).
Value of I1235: 1.4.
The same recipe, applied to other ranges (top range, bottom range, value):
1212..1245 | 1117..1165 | 0.66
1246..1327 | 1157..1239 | 1.13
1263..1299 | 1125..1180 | 0.90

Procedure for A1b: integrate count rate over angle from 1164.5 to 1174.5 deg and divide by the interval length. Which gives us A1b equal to 29.3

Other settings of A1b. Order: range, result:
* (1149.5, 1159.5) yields 31.9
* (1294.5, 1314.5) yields 28.1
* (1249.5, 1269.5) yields 28.5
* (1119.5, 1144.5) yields 35.3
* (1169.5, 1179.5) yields 31.6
